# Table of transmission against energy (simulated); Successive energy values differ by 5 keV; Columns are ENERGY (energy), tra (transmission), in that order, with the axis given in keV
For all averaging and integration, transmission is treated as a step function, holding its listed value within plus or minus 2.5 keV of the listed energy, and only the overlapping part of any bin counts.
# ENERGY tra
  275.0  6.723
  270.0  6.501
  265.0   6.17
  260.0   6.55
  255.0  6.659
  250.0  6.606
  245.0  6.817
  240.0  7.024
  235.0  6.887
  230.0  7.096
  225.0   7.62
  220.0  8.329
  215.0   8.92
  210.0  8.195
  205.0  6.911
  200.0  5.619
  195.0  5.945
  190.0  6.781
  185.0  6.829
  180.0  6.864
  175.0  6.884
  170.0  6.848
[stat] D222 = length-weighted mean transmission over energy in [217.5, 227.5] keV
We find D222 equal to 7.97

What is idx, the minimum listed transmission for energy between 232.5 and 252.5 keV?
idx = 6.606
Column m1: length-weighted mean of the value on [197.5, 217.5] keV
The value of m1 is 7.41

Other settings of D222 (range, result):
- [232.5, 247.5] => 6.91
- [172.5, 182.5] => 6.87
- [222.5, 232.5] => 7.36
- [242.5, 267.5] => 6.56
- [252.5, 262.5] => 6.6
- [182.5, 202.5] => 6.29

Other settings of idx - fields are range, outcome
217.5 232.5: 7.096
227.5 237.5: 6.887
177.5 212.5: 5.619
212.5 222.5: 8.329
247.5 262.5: 6.55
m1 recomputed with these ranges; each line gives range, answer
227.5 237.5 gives 6.99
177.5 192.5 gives 6.82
